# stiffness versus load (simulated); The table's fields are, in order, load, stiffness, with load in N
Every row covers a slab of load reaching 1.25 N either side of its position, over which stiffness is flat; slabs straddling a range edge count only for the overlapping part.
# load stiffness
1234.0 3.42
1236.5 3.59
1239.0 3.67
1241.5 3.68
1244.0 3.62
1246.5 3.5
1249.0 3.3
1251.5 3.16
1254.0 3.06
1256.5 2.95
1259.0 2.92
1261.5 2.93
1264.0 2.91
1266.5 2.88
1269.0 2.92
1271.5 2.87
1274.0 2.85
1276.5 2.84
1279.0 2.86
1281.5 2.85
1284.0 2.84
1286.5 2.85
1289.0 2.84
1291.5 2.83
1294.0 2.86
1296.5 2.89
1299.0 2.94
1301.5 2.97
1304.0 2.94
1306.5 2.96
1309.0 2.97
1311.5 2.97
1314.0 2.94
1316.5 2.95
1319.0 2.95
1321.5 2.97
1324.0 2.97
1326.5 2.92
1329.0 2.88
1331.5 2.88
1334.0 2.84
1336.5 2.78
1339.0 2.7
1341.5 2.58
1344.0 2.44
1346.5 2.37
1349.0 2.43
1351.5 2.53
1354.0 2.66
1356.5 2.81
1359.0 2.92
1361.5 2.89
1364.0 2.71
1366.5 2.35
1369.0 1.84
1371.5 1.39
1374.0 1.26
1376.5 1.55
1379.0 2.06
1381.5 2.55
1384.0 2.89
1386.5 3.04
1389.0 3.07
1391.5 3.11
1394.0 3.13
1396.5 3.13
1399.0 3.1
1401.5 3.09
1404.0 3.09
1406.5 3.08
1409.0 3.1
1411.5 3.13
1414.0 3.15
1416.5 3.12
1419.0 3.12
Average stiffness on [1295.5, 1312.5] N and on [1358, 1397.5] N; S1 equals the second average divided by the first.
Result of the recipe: 0.84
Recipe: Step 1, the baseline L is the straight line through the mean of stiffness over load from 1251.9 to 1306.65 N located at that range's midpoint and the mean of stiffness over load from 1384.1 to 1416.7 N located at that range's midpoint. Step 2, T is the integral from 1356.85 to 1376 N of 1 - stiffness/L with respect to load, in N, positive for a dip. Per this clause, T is 5.3 N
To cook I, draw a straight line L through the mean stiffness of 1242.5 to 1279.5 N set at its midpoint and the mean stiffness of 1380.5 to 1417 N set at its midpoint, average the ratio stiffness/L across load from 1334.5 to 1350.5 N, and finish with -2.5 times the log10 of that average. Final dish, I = 0.189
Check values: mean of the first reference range 3.05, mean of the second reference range 3.05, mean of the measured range 2.56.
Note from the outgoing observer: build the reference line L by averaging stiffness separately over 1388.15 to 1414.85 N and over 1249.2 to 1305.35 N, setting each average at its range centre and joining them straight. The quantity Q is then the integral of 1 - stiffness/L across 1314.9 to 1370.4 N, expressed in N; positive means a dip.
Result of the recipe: 5.8 N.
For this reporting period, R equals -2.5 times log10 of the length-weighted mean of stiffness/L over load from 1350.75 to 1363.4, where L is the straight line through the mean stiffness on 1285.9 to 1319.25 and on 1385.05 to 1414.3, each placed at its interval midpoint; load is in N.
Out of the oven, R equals 0.09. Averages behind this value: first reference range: 2.92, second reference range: 3.1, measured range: 2.77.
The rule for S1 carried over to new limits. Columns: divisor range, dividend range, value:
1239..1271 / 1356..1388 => 0.73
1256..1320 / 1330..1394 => 0.87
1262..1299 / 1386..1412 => 1.08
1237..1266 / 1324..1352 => 0.83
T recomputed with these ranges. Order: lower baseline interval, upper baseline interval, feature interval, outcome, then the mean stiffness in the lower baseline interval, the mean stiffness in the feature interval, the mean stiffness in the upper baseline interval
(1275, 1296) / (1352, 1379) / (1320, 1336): -2.4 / 2.85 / 2.9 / 2.24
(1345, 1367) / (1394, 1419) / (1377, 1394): 0.9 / 2.64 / 2.76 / 3.11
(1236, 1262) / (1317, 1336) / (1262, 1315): 3.6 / 3.31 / 2.89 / 2.91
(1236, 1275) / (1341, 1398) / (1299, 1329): -1.3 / 3.17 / 2.95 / 2.51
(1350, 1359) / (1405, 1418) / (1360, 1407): 5.3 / 2.7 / 2.59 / 3.12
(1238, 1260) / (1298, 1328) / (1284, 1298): 1.0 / 3.32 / 2.85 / 2.95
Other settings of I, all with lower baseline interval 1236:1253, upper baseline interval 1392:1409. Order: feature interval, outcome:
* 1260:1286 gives 0.19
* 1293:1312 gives 0.14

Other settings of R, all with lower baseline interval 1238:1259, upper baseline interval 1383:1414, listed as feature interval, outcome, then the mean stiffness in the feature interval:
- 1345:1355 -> 0.260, 2.49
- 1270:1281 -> 0.154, 2.86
